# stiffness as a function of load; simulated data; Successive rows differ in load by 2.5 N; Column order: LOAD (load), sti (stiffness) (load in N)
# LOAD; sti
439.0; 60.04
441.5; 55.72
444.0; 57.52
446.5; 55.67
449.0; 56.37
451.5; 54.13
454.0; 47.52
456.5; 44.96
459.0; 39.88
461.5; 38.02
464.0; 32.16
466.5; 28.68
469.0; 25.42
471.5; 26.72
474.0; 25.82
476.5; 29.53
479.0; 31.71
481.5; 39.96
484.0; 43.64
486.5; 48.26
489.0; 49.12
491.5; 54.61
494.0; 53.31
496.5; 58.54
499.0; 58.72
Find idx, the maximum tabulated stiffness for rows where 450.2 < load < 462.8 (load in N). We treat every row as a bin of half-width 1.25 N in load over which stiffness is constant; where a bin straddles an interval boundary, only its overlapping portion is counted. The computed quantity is 54.13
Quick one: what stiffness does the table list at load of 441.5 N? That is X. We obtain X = 55.72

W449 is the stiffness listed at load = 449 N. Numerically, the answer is 56.37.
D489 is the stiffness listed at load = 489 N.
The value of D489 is 49.12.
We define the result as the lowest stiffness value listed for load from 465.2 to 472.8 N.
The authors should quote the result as 25.42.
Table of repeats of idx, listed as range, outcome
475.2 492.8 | 54.61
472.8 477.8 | 29.53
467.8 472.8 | 26.72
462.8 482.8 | 39.96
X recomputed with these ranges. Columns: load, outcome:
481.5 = 39.96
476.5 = 29.53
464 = 32.16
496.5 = 58.54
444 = 57.52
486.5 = 48.26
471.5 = 26.72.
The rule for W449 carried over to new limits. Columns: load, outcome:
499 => 58.72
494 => 53.31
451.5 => 54.13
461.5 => 38.02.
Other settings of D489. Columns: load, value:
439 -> 60.04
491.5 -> 54.61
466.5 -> 28.68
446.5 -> 55.67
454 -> 47.52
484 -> 43.64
